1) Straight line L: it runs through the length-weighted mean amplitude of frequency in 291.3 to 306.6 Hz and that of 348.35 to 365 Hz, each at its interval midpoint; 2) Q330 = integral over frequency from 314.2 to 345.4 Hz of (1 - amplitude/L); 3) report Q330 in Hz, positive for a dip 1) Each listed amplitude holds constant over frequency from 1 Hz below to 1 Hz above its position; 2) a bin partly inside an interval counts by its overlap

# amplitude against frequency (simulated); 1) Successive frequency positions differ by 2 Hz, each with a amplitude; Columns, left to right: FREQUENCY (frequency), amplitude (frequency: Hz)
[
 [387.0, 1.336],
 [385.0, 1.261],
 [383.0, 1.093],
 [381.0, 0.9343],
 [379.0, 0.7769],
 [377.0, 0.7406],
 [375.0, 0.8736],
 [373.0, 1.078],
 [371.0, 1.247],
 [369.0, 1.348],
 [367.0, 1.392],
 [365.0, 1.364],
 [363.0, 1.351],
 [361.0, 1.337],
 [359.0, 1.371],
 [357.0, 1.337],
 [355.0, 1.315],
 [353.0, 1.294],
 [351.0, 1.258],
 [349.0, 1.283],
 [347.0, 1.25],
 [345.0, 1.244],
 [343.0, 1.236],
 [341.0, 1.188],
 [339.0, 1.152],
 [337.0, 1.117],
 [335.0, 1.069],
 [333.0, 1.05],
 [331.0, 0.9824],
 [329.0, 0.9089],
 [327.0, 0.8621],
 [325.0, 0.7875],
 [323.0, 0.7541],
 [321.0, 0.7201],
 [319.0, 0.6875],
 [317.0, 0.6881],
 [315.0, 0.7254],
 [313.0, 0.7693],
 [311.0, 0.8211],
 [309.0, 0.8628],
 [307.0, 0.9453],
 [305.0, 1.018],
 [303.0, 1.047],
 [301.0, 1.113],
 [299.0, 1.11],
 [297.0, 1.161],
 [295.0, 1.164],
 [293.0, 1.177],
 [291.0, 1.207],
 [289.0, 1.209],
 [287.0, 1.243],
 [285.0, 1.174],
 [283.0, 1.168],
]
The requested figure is 7.2 Hz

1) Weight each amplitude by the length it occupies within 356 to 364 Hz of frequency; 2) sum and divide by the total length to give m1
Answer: 1.35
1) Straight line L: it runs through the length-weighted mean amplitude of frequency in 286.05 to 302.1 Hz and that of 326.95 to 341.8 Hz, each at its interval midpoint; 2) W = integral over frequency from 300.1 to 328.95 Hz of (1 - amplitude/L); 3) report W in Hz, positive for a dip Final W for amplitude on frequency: 7.0 Hz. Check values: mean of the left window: 1.17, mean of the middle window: 0.844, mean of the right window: 1.05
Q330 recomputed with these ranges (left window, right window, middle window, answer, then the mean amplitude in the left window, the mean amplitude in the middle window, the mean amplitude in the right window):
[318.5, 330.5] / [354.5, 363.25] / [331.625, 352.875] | -2.1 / 0.799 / 1.19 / 1.34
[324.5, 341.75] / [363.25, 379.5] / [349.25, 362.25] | -2.8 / 1.02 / 1.32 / 1.12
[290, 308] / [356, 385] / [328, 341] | 0.9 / 1.1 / 1.06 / 1.16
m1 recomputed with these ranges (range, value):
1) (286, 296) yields 1.2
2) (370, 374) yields 1.16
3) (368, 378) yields 1.06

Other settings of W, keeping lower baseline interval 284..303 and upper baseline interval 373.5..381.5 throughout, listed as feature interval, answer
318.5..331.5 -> 2.86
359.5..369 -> -4.99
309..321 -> 3.73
